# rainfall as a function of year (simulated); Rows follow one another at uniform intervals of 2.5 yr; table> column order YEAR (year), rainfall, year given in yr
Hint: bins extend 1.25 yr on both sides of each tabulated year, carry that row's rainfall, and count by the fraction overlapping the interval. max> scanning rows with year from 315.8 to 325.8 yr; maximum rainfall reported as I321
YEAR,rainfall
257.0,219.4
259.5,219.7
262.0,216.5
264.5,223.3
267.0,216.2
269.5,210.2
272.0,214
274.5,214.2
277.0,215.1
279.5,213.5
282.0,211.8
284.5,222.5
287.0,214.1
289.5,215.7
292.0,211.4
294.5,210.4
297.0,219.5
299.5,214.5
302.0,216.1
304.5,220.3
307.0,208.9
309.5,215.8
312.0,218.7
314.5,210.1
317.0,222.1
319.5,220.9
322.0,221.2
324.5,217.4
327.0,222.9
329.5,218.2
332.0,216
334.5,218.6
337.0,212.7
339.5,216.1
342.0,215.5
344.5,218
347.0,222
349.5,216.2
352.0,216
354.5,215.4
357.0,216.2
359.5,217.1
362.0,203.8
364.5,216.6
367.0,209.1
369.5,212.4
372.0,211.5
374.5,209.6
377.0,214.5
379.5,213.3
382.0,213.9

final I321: 222.1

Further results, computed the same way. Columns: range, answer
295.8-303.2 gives 219.5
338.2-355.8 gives 222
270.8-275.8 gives 214.2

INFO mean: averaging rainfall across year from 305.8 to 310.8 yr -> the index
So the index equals 212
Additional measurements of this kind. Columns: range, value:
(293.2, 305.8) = 216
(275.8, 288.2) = 215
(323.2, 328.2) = 220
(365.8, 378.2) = 211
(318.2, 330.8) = 220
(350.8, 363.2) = 214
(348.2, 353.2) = 216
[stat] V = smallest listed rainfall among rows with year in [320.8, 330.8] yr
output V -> 217.4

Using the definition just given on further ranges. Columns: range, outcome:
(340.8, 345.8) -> 215.5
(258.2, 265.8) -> 216.5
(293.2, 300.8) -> 210.4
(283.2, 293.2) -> 211.4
